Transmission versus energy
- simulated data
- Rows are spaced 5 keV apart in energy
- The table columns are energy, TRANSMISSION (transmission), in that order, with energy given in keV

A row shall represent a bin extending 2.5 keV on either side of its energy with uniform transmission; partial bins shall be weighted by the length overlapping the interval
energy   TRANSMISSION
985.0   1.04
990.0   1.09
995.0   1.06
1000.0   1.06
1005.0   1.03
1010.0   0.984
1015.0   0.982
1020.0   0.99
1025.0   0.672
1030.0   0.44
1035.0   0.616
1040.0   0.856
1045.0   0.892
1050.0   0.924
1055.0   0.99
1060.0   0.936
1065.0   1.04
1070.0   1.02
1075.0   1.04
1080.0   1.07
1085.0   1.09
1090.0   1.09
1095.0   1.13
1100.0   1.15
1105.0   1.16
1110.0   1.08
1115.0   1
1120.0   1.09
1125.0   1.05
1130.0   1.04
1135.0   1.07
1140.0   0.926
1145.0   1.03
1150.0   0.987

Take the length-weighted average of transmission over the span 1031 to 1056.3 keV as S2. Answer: 0.825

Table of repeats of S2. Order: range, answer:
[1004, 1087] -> 0.913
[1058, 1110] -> 1.07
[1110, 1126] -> 1.05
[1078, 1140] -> 1.08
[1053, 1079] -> 1.01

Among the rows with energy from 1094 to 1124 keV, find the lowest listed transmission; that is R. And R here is 1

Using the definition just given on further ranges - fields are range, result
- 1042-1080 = 0.892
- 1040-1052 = 0.856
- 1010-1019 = 0.982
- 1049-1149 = 0.924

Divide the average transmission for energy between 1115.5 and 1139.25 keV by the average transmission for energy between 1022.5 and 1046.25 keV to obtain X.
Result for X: 1.53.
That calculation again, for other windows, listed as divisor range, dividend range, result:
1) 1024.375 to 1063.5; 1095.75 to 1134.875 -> 1.35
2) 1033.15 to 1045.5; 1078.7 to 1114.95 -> 1.41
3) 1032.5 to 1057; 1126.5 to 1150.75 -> 1.19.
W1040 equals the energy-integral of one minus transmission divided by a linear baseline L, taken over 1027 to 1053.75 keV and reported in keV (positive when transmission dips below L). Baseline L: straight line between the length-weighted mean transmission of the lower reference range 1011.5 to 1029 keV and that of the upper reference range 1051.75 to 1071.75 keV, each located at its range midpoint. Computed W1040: 4.9 keV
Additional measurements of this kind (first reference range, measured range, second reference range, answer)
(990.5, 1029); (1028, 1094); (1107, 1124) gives 5.0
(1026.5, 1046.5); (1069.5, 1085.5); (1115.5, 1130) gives -3.5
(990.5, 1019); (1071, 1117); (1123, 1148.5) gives -3.0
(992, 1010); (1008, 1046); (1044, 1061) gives 7.4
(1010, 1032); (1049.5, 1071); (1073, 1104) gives -0.2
